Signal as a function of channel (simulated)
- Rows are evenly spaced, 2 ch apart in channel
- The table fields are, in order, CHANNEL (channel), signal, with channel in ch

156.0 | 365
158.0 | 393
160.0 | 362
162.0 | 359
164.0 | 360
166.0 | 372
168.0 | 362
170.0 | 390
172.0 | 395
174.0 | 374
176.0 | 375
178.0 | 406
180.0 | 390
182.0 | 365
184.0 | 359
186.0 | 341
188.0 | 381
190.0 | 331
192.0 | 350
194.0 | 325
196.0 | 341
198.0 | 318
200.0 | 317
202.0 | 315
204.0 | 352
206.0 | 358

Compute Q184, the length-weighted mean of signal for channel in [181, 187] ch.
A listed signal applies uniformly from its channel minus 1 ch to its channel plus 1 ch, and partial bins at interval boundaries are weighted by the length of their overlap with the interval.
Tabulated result 355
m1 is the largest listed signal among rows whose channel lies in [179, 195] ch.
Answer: 390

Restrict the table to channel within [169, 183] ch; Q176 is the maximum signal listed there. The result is 406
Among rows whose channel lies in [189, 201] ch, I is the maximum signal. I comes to 350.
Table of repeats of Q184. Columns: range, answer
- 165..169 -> 367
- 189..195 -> 335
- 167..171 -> 376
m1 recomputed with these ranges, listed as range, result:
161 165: 360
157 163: 393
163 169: 372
